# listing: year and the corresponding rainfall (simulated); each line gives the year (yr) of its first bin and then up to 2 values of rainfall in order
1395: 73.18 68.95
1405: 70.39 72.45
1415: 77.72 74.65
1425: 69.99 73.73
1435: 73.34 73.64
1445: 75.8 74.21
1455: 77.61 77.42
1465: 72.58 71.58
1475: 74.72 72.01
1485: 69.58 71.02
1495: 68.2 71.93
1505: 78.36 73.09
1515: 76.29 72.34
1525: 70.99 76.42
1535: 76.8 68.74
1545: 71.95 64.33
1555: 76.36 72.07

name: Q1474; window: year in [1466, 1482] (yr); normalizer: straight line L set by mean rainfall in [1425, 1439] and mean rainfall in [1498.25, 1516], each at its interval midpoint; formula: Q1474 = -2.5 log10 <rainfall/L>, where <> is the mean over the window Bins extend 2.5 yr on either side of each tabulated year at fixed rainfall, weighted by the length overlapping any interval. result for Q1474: 0.02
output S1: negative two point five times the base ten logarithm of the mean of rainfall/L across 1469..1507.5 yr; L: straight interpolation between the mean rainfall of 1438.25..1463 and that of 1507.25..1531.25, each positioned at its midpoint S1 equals 0.04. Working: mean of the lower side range 75.7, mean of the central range 72.2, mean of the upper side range 73.7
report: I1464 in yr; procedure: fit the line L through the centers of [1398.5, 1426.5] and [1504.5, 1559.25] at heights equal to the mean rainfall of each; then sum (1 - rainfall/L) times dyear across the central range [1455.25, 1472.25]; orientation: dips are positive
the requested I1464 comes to -0.4 yr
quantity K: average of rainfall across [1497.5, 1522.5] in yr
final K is 74.4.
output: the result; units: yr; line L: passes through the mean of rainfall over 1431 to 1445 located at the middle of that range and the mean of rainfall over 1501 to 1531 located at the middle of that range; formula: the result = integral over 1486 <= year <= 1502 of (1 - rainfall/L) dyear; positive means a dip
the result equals 0.9 yr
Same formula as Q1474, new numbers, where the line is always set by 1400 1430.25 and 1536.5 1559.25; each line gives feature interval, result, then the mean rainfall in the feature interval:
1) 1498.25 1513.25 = -0.049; 74.7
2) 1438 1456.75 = -0.044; 75.3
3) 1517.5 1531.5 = -0.029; 73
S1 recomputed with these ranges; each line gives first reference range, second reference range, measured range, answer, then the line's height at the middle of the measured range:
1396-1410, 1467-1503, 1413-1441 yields -0.045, 70.8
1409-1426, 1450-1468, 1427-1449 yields 0.011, 74.8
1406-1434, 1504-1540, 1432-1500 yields 0.010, 73.9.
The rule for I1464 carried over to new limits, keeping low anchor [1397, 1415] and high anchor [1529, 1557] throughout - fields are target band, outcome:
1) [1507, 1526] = -0.4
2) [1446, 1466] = -1.1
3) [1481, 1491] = 0.2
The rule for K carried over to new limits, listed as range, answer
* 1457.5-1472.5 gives 73.9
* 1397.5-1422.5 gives 72.8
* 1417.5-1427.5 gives 72.3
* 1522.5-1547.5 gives 73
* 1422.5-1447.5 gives 73.3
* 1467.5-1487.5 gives 72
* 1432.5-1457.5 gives 74.9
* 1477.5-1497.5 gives 70.2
